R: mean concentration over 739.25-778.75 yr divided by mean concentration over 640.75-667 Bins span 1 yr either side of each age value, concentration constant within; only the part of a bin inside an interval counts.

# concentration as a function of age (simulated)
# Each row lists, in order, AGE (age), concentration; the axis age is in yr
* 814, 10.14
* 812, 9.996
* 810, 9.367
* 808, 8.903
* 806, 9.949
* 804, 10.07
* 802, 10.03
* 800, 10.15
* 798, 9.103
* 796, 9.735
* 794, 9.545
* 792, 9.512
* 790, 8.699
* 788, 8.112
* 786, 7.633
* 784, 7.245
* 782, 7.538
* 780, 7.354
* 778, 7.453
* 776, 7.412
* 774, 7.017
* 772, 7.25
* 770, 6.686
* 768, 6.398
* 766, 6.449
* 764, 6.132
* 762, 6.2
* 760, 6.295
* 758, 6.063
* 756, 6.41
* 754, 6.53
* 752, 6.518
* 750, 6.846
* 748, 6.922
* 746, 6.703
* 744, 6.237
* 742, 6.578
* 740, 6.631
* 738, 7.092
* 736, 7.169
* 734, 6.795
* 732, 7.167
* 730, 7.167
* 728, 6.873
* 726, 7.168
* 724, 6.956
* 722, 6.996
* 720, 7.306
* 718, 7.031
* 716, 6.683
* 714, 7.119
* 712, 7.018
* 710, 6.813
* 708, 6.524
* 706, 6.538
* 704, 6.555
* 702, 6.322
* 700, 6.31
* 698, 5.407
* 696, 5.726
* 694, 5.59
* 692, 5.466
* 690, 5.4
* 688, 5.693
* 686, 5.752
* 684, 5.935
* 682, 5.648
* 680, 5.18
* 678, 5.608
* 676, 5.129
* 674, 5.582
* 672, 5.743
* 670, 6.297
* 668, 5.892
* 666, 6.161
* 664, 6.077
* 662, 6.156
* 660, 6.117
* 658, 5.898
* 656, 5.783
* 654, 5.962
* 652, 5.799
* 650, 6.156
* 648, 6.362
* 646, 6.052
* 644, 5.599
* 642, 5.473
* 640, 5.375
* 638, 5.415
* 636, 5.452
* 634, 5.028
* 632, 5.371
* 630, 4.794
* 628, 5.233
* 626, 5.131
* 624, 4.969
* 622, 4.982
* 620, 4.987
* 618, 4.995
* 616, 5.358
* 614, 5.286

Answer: 1.11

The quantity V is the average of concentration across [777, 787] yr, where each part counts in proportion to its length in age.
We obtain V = 7.44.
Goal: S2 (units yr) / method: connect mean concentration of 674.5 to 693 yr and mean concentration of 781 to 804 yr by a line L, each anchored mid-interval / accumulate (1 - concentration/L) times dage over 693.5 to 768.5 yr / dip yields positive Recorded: 3.4 yr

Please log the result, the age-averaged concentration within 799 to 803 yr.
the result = 10.1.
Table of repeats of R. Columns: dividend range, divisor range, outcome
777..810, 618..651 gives 1.64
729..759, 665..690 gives 1.18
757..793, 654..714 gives 1.21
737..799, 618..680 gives 1.29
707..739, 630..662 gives 1.23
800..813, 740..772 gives 1.50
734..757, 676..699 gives 1.20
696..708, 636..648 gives 1.10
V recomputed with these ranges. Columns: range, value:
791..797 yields 9.6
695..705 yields 6.06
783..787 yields 7.44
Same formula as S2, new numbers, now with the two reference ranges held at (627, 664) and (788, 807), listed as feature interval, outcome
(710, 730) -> 1.5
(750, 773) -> 5.8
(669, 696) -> 4.1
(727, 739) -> 1.3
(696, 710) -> 1.7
